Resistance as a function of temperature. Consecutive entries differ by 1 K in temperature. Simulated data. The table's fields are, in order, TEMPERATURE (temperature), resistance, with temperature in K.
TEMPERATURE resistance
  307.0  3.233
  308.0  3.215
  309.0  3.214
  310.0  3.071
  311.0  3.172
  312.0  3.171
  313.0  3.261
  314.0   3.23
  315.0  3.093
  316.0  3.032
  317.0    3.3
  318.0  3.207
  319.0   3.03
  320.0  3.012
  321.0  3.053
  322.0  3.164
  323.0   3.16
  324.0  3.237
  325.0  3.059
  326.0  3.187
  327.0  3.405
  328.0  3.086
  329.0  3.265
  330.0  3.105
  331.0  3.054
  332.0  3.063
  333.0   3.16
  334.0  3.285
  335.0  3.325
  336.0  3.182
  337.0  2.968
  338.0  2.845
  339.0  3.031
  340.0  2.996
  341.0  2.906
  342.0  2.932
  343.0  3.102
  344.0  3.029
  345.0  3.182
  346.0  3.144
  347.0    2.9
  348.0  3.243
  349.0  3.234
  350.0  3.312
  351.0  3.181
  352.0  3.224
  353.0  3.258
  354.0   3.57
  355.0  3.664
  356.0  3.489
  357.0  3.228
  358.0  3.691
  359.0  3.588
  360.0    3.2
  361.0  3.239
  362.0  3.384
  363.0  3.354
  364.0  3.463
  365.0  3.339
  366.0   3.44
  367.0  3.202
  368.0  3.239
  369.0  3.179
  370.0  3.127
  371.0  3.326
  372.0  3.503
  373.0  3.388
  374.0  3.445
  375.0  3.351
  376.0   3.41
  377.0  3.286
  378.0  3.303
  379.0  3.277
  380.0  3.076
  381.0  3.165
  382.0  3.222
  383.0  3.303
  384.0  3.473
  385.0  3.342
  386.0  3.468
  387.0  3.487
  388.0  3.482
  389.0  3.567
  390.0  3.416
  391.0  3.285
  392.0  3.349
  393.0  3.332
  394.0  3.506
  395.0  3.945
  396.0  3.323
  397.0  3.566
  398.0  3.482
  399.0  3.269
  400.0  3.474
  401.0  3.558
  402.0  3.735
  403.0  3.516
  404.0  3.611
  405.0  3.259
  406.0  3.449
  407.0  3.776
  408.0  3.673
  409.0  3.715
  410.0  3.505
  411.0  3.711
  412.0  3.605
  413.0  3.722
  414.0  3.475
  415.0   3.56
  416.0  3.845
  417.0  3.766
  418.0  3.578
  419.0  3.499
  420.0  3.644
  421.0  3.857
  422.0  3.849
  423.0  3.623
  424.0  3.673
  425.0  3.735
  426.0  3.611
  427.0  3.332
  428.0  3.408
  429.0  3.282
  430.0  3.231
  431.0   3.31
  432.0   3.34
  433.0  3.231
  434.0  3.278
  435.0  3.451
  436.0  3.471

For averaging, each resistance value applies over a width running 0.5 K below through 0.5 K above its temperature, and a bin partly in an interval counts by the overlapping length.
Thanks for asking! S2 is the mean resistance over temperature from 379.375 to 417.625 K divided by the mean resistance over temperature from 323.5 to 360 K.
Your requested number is 1.1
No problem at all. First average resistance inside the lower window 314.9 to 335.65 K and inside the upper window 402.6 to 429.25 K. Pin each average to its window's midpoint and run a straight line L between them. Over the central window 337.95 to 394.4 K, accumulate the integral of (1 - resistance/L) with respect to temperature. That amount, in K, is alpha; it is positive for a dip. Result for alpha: 1.09 K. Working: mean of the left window 3.16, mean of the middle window 3.3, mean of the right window 3.61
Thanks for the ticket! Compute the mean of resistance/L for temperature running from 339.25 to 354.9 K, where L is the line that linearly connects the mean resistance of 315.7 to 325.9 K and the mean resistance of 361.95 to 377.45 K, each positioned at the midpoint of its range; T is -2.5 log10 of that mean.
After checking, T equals 0.028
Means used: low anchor 3.13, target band 3.16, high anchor 3.34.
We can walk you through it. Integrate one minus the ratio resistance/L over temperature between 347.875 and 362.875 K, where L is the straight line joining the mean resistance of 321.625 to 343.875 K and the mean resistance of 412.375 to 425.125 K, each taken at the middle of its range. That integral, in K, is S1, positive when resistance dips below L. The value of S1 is -0.50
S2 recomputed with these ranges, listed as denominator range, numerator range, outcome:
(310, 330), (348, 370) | 1.06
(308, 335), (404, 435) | 1.12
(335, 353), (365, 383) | 1.06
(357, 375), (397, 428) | 1.07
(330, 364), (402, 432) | 1.11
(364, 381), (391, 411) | 1.07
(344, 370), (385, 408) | 1.06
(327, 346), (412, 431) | 1.16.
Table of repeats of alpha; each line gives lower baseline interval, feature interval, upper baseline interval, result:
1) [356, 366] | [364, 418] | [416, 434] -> 0.1 K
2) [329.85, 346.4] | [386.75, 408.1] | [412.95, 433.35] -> -0.6 K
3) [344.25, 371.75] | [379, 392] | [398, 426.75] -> 0.4 K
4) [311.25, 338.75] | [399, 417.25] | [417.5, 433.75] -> -0.8 K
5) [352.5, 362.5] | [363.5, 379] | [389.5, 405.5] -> 0.5 K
